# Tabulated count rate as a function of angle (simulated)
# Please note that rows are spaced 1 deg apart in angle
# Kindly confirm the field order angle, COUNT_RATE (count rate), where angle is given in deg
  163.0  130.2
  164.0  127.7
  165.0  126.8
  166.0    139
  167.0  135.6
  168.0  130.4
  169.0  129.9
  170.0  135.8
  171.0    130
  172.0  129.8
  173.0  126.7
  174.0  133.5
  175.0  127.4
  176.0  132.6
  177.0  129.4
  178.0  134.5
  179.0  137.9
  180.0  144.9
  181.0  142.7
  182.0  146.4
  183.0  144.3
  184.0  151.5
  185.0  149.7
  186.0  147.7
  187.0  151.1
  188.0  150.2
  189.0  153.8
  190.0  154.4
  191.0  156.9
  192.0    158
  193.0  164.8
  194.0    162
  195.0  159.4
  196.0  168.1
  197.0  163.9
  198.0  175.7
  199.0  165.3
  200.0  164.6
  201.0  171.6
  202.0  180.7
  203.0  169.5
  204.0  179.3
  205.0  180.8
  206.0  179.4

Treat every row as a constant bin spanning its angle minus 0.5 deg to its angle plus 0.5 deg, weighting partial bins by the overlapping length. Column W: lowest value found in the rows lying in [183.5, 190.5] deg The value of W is 147.7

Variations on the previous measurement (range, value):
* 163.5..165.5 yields 126.8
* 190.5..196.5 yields 156.9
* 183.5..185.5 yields 149.7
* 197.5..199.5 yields 165.3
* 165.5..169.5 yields 129.9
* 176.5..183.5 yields 129.4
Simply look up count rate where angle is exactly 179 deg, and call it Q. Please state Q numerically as 137.9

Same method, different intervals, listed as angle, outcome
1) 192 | 158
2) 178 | 134.5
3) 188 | 150.2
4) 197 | 163.9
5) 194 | 162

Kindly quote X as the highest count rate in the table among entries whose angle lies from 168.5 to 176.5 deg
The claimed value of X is 135.8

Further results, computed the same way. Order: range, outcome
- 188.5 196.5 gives 168.1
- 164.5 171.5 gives 139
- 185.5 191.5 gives 156.9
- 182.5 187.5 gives 151.5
